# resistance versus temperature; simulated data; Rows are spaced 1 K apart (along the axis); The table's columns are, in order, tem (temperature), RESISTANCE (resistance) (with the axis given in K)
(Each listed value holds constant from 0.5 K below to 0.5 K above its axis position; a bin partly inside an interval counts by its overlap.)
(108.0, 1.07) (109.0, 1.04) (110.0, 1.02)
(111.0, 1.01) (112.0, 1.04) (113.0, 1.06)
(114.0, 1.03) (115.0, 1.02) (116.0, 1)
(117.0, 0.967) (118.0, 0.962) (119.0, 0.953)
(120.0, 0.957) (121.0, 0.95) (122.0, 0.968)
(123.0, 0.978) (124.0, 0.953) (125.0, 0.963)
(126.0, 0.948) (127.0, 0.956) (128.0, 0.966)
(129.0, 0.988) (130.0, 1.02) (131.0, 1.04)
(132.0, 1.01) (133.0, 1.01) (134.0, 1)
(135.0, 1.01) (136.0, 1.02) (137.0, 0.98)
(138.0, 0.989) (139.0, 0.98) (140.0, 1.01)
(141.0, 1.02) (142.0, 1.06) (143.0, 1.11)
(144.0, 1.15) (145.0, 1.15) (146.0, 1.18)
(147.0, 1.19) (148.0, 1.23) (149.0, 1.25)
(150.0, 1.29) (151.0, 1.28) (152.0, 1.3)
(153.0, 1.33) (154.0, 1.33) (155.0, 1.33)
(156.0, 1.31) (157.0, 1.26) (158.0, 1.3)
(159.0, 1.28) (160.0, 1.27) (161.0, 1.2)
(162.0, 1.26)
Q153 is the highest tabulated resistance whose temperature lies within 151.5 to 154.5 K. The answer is 1.33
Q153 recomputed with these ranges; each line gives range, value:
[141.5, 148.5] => 1.23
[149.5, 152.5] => 1.3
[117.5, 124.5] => 0.978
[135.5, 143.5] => 1.11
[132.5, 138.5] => 1.02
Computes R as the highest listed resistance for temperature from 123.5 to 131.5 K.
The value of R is 1.04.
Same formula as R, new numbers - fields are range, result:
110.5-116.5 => 1.06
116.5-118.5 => 0.967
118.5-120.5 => 0.957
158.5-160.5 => 1.28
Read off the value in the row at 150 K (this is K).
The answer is 1.29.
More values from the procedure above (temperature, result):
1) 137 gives 0.98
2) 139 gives 0.98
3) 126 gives 0.948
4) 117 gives 0.967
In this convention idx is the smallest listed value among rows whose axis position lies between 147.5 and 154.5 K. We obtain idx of 1.23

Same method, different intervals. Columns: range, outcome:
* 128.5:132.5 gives 0.988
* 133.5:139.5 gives 0.98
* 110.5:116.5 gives 1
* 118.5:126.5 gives 0.948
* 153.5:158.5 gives 1.26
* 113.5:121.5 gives 0.95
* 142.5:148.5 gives 1.11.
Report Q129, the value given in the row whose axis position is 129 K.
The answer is 0.988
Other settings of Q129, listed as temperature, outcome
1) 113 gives 1.06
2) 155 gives 1.33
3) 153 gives 1.33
